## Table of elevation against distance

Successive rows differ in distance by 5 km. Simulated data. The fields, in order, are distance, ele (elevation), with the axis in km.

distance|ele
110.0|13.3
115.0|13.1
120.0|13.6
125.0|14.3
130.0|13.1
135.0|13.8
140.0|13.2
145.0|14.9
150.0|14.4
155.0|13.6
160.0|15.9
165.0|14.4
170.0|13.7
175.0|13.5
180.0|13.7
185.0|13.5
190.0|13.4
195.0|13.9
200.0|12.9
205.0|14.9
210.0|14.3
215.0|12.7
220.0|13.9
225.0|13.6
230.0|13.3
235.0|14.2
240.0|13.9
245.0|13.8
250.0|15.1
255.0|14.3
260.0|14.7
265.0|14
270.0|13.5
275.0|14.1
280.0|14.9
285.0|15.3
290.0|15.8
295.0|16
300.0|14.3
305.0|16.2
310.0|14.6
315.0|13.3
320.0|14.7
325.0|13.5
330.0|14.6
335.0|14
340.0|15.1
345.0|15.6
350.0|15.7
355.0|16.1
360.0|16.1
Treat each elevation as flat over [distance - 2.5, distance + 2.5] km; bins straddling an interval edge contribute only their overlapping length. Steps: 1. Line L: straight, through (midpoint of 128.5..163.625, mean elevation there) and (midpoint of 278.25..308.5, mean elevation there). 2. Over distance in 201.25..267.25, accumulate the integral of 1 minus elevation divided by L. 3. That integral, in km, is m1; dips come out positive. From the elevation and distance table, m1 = 3.9 km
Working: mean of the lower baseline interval 14.2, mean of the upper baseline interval 15.4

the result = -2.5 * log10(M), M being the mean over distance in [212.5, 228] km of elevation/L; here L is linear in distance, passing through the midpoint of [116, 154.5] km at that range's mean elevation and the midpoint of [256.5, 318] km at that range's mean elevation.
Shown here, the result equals 0.074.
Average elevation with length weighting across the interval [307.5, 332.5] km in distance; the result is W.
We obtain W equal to 14.1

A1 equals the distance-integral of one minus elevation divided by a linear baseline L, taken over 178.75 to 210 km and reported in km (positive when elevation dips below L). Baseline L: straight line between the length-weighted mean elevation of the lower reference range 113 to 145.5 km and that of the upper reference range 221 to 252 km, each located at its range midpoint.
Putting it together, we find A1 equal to 0.2 km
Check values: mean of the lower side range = 13.7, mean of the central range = 13.8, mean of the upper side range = 14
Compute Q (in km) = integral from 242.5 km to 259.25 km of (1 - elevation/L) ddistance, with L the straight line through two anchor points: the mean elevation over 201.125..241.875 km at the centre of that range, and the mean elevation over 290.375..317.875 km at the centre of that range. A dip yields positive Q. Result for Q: -0.25 km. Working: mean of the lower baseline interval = 13.8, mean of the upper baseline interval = 14.9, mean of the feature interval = 14.4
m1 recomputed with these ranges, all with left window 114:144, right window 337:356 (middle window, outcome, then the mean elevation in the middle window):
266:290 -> 0.60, 14.6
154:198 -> 0.20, 14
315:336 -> 1.71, 14.1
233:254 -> 0.54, 14.3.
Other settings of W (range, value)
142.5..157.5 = 14.3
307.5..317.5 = 13.9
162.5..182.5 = 13.8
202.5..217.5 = 14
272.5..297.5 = 15.2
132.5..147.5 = 14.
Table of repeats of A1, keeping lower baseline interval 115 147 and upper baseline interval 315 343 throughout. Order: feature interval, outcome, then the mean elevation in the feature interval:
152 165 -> -0.80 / 14.7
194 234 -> 0.80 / 13.7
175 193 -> 0.46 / 13.5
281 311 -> -2.47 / 15.4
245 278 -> -0.33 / 14.3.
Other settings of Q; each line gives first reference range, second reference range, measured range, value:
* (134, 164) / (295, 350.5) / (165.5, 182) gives 0.76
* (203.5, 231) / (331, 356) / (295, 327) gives 0.57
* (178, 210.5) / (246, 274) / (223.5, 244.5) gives 0.47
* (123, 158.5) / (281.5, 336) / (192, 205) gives 0.50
